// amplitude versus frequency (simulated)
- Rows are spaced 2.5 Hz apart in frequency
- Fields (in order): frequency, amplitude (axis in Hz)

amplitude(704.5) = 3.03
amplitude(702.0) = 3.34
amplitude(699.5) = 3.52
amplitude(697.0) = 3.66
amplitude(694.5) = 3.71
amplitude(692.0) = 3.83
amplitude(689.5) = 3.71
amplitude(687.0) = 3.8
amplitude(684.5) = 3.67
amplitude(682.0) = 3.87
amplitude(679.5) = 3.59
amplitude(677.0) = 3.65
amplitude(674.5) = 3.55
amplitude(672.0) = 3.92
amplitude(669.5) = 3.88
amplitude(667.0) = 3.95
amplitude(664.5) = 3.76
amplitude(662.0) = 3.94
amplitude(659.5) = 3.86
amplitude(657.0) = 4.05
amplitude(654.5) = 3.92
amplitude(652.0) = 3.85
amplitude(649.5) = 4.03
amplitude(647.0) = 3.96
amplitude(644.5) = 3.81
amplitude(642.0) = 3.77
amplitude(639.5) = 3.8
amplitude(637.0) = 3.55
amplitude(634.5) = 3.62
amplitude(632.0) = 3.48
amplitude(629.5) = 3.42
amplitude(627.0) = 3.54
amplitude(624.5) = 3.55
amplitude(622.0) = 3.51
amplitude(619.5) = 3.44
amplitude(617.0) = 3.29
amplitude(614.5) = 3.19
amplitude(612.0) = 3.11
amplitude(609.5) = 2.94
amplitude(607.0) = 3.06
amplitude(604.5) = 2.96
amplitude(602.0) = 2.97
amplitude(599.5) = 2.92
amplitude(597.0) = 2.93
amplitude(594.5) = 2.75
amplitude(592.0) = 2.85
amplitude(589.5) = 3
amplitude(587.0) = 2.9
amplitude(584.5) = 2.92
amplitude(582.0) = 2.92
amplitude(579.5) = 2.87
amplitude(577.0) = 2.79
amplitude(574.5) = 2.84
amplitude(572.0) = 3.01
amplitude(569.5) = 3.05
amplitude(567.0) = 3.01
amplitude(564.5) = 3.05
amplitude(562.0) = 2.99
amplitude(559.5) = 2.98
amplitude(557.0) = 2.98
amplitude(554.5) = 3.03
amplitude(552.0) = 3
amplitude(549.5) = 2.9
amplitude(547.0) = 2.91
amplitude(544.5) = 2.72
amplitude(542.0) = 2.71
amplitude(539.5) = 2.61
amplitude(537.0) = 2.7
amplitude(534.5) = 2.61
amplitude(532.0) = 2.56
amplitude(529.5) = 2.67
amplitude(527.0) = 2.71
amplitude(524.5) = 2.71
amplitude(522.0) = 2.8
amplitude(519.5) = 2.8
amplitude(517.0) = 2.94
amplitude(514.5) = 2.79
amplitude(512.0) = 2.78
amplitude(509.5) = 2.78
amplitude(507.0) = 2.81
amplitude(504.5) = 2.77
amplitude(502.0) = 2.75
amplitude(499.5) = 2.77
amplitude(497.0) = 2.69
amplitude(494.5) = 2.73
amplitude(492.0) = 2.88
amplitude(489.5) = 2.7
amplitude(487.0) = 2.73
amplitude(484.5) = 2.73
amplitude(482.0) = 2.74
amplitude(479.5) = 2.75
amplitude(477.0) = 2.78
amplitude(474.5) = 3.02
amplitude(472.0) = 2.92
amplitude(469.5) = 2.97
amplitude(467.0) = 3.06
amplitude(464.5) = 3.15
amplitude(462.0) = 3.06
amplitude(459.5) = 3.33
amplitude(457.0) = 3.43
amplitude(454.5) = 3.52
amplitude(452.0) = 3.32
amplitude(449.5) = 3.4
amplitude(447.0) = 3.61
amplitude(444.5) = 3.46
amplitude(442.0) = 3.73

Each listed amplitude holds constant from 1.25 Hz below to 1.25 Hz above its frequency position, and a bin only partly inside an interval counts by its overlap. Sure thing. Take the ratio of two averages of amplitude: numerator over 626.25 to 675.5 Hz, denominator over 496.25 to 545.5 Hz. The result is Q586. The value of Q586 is 1.38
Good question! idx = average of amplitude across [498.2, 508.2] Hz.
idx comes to 2.77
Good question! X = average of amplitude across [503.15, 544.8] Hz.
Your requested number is 2.73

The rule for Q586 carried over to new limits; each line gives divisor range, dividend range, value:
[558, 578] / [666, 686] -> 1.27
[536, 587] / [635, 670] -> 1.33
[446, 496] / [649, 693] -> 1.26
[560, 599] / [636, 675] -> 1.32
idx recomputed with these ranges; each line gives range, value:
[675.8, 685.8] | 3.7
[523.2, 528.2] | 2.71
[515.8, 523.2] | 2.85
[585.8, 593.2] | 2.92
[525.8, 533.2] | 2.65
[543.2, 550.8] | 2.84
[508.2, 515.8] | 2.78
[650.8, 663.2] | 3.92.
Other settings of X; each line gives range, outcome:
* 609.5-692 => 3.68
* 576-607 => 2.91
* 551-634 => 3.07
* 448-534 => 2.9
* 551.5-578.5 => 2.97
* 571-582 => 2.88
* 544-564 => 2.95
